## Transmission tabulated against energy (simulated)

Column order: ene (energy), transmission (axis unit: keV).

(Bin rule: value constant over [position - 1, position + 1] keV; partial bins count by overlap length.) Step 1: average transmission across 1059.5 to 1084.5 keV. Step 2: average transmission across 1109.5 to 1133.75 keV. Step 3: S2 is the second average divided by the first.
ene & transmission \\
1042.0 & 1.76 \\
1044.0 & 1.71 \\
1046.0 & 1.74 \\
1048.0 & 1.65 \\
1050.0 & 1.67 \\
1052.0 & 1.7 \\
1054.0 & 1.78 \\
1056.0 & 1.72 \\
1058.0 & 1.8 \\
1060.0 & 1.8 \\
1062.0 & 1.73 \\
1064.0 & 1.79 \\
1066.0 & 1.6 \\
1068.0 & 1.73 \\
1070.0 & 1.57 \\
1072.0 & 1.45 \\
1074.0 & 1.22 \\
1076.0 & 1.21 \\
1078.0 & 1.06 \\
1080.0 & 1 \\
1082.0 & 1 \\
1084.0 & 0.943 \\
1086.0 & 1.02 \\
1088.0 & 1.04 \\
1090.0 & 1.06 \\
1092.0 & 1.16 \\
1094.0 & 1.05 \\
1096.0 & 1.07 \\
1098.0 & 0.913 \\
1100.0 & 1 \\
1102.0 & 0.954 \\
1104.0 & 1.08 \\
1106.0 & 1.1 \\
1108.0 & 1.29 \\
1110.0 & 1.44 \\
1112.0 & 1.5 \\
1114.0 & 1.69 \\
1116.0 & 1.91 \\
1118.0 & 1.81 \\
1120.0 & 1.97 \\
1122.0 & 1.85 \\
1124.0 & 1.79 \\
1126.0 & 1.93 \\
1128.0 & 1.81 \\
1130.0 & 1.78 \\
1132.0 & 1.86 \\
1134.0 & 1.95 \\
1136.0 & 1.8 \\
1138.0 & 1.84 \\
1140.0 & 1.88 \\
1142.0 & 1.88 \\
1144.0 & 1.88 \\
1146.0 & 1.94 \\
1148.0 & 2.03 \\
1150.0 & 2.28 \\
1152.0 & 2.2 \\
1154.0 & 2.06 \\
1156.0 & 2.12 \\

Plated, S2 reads 1.29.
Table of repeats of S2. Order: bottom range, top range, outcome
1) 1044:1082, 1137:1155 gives 1.28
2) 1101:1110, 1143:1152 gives 1.79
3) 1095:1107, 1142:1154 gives 2.01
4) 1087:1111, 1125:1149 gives 1.72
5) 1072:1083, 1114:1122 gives 1.65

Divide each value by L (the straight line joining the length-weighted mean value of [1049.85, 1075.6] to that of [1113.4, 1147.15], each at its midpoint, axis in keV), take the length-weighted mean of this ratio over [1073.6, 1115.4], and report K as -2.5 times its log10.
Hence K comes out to 0.47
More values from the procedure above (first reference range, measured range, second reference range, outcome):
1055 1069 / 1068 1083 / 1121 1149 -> 0.373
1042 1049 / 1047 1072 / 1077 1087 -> -0.191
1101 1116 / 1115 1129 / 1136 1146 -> -0.200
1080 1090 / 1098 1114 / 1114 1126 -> 0.256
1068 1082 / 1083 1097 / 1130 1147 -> 0.322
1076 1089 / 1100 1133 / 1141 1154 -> -0.015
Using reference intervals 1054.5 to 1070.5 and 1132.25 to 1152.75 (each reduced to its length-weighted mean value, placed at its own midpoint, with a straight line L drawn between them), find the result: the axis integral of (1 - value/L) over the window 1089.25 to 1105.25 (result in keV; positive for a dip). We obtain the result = 6.9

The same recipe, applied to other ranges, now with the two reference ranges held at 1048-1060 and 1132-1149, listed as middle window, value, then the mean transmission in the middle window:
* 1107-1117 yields 1.51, 1.57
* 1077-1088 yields 4.80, 1.01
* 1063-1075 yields 1.37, 1.56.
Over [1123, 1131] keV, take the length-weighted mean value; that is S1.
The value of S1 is 1.83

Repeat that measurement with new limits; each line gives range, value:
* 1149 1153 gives 2.24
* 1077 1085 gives 1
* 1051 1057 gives 1.73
